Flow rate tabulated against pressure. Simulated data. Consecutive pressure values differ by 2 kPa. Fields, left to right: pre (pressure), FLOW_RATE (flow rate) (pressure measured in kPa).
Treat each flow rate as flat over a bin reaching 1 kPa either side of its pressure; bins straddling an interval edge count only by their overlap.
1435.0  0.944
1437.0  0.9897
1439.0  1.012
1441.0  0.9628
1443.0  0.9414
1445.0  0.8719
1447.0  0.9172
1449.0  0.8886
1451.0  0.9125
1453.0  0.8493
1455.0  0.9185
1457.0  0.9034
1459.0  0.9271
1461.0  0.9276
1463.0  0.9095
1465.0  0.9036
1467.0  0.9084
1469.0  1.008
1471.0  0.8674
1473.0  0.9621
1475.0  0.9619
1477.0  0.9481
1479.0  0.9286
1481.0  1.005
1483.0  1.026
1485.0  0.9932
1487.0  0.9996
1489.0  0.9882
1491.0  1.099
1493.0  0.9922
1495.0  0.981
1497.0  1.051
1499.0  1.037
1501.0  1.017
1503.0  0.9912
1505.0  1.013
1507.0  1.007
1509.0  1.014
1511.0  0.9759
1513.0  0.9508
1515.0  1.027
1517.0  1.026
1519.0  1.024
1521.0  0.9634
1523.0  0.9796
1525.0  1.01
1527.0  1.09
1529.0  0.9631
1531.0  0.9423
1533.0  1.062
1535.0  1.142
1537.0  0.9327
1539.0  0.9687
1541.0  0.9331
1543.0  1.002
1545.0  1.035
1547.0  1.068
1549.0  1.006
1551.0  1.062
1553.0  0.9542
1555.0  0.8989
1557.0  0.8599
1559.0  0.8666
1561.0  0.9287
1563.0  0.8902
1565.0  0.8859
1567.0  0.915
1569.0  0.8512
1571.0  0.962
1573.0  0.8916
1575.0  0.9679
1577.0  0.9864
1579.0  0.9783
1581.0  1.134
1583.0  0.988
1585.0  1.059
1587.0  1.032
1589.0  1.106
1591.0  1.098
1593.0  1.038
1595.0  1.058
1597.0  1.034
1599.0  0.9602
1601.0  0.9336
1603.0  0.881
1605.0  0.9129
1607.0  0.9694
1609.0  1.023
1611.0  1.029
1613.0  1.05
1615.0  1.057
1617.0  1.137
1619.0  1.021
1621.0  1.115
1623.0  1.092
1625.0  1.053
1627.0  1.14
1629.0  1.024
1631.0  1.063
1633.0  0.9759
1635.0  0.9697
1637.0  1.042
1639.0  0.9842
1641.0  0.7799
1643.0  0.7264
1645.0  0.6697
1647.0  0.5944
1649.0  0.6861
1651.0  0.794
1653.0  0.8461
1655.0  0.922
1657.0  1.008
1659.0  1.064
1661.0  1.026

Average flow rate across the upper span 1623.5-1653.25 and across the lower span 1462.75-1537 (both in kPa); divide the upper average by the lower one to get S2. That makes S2 0.9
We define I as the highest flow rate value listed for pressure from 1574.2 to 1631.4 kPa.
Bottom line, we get 1.14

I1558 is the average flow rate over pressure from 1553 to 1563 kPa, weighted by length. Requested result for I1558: 0.895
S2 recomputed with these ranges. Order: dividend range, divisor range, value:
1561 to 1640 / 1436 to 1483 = 1.08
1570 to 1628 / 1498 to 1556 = 1.02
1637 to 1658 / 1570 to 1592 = 0.80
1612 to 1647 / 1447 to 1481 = 1.07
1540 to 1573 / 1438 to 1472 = 1.03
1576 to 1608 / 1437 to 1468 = 1.10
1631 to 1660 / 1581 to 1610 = 0.86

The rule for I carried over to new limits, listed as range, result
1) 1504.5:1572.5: 1.142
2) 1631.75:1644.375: 1.042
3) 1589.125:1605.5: 1.098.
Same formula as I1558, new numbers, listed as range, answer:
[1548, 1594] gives 0.972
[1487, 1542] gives 1.01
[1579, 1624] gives 1.03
